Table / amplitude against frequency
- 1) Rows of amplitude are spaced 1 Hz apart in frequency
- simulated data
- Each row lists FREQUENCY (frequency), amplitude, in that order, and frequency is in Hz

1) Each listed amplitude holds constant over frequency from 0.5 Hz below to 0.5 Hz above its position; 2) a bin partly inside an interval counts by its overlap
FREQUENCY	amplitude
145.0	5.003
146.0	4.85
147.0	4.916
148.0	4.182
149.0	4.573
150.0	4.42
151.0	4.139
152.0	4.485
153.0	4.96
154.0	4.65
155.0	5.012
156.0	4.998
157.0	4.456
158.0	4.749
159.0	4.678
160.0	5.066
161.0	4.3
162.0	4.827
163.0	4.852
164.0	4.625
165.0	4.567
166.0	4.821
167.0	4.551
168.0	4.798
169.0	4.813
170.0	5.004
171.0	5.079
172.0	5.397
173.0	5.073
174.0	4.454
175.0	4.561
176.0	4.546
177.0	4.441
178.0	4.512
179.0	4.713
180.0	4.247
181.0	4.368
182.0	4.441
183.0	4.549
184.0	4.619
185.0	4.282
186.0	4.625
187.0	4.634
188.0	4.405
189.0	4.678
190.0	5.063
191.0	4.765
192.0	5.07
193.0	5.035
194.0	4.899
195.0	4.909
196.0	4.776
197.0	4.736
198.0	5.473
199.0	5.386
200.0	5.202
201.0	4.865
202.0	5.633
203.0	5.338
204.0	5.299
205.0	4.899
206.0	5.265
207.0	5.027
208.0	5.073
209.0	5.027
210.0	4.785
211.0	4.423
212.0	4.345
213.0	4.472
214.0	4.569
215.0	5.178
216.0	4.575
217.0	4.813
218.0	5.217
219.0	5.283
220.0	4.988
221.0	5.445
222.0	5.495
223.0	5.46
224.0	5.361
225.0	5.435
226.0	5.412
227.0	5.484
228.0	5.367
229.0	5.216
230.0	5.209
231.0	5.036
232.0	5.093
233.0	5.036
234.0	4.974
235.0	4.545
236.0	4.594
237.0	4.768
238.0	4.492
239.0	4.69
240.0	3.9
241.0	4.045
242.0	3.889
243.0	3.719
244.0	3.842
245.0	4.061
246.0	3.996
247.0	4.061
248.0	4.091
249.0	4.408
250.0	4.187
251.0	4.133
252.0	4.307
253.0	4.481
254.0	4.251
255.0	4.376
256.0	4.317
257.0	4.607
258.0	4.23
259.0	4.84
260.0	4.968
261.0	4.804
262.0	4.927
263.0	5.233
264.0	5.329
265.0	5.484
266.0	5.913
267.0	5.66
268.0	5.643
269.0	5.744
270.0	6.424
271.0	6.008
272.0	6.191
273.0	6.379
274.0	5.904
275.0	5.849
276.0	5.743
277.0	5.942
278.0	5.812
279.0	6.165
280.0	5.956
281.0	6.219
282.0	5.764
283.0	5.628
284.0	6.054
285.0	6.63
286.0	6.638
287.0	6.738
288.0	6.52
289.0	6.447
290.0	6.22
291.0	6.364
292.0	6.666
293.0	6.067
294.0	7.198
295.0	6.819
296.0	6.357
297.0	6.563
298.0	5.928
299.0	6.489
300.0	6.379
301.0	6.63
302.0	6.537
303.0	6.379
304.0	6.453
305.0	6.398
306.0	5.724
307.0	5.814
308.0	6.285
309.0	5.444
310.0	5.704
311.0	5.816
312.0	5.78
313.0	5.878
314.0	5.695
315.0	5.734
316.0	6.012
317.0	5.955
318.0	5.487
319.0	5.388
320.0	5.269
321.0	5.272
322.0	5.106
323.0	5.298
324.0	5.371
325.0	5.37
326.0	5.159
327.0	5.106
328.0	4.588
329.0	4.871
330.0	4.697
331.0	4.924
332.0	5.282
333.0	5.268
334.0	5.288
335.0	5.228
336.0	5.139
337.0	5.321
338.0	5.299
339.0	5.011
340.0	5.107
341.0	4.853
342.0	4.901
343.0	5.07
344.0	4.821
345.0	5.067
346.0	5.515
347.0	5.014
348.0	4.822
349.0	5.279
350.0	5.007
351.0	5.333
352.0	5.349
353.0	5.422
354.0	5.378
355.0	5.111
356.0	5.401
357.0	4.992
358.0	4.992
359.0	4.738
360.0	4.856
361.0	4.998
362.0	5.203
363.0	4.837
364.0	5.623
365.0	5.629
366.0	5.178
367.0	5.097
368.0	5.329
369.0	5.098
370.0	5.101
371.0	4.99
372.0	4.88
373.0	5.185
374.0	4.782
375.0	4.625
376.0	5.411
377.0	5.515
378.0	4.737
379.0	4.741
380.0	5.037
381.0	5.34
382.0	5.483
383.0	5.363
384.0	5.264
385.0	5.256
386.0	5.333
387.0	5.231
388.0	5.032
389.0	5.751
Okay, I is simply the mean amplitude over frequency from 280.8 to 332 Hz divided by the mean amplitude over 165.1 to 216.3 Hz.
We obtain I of 1.23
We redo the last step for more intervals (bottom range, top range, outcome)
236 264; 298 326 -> 1.33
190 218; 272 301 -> 1.26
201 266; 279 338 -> 1.22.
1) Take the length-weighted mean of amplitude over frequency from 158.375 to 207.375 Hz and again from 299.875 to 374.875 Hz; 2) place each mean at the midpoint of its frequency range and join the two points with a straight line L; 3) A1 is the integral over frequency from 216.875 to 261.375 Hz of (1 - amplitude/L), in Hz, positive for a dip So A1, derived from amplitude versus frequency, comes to 2.84 Hz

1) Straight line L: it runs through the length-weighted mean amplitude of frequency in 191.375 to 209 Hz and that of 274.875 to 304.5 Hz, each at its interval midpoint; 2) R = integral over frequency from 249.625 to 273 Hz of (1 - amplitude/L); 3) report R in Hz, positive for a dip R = 3.4 Hz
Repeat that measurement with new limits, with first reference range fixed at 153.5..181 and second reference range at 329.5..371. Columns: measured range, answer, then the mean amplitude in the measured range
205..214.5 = 0.07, 4.78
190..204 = -0.87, 5.09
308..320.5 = -1.61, 5.7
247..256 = 1.18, 4.27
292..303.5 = -3.38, 6.49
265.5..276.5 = -2.20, 5.95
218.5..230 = -1.18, 5.35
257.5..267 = -0.33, 5.11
